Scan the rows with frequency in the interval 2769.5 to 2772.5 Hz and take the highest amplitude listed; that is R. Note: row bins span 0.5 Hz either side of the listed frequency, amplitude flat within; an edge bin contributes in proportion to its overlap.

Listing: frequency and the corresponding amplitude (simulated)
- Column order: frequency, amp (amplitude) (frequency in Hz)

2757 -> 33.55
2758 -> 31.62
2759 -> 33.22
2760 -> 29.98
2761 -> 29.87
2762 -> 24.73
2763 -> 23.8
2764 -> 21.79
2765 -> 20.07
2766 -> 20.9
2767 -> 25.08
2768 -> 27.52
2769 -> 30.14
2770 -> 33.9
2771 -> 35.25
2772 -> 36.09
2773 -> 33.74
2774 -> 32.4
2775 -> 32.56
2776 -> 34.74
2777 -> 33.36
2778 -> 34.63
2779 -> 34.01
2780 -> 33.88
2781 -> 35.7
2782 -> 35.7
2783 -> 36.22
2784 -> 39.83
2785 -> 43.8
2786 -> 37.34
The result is 36.09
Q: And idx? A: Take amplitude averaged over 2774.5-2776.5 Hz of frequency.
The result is 33.7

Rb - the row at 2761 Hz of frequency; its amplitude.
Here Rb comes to 29.87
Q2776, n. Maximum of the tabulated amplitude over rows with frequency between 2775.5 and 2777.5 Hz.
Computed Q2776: 34.74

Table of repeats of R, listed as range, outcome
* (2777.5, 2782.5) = 35.7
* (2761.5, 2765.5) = 24.73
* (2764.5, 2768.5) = 27.52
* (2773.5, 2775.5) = 32.56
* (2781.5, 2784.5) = 39.83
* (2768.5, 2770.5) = 33.9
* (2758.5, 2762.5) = 33.22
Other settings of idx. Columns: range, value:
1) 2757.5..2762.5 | 29.9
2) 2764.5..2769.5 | 24.7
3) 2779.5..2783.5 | 35.4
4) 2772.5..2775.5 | 32.9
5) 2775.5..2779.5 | 34.2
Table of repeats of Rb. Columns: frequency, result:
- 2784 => 39.83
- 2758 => 31.62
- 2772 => 36.09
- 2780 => 33.88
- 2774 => 32.4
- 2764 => 21.79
